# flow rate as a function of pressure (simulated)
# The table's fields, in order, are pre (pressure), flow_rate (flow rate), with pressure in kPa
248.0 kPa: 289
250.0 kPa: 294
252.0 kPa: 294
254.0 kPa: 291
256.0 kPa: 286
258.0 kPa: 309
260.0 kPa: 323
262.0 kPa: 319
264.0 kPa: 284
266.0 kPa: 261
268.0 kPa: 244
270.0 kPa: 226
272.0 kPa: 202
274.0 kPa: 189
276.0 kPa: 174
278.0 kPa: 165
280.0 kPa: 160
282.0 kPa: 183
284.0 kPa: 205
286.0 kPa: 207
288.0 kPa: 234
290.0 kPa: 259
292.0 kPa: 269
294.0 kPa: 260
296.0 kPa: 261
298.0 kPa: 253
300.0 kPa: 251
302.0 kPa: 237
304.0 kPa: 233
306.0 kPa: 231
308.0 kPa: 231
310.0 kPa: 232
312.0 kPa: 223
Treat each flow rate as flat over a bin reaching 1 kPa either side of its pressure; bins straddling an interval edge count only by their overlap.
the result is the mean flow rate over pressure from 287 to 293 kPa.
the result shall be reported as 254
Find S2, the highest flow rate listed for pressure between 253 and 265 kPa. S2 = 323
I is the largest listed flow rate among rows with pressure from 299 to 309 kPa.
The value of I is 251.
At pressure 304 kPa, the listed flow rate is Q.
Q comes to 233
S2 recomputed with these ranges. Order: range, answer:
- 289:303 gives 269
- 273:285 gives 205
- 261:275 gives 319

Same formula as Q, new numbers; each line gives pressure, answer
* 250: 294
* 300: 251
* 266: 261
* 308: 231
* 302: 237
